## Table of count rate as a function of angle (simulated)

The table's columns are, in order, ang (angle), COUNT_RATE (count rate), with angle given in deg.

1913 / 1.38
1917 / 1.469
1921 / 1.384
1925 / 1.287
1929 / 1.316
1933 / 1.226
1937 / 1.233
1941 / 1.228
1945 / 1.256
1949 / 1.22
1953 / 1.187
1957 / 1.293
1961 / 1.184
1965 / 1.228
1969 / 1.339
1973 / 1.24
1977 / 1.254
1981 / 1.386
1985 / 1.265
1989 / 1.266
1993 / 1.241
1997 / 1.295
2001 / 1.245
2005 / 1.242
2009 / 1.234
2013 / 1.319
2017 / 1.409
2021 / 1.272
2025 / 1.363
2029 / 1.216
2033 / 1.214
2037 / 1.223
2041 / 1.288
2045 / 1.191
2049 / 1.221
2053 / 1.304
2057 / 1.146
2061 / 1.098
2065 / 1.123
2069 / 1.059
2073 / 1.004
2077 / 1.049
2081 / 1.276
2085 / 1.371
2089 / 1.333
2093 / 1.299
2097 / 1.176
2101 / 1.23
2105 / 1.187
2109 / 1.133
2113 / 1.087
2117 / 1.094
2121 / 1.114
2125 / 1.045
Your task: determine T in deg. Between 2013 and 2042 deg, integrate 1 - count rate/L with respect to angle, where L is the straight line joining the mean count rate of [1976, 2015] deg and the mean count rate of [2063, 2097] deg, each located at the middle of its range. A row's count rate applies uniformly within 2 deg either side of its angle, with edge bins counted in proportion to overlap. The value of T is -1.0 deg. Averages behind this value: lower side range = 1.28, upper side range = 1.19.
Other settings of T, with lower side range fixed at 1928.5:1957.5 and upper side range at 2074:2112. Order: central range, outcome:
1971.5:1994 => -0.81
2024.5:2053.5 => -0.43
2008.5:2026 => -1.36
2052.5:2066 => 0.74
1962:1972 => -0.27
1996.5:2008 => -0.22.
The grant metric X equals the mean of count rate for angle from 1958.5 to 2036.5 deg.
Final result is 1.27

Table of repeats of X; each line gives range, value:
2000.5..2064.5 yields 1.25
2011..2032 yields 1.31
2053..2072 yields 1.12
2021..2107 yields 1.21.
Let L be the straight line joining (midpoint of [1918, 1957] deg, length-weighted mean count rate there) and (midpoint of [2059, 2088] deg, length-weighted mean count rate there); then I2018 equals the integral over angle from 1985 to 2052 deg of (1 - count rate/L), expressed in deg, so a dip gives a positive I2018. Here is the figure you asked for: -3.9 deg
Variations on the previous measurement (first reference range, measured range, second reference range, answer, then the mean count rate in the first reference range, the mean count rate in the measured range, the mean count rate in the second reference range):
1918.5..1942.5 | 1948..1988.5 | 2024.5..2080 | -0.35 deg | 1.28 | 1.26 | 1.18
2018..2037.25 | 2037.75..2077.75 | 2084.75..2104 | 3.62 deg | 1.27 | 1.15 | 1.27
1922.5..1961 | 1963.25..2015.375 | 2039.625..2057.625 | -1.37 deg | 1.25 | 1.27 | 1.23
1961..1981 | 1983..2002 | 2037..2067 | -0.20 deg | 1.27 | 1.26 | 1.2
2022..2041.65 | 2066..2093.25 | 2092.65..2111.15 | 0.58 deg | 1.26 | 1.19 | 1.2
